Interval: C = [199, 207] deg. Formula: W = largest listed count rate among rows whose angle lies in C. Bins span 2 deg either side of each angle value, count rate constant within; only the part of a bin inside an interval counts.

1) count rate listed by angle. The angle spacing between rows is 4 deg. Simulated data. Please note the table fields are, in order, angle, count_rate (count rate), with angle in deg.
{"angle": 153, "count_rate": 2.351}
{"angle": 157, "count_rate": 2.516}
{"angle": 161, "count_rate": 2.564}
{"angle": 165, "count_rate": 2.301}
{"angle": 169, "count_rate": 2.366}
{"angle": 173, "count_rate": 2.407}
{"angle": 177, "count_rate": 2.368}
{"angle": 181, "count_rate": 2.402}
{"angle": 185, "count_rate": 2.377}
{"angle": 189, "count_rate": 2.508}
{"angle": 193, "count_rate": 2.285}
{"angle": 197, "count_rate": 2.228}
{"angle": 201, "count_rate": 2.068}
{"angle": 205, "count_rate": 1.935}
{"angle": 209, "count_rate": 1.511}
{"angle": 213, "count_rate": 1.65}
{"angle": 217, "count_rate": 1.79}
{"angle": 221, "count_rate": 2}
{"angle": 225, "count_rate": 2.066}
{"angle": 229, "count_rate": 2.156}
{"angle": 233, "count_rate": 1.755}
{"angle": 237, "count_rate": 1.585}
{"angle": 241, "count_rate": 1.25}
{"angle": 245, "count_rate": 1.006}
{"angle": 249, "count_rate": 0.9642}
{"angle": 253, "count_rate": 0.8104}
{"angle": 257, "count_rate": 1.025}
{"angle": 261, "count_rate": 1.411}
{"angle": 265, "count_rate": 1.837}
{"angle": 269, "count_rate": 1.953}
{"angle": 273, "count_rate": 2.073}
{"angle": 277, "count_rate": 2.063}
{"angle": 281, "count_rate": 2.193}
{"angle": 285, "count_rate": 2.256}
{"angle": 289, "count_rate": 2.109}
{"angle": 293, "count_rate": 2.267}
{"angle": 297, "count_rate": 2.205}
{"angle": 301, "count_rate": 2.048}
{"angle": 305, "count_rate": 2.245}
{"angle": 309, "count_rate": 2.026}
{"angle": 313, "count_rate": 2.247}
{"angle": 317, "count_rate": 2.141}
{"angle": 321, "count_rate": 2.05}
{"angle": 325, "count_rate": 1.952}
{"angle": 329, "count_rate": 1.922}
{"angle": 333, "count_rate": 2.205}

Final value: 2.068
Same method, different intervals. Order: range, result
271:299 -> 2.267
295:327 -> 2.247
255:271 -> 1.953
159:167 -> 2.564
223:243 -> 2.156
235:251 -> 1.585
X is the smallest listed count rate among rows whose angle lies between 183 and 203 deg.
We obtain 2.068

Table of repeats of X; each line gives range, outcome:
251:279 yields 0.8104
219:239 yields 1.585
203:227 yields 1.511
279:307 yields 2.048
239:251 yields 0.9642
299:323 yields 2.026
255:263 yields 1.025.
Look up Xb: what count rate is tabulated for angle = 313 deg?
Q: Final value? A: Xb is 2.247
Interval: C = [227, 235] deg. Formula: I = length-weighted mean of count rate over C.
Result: 1.96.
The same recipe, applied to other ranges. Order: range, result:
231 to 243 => 1.53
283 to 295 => 2.21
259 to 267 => 1.62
